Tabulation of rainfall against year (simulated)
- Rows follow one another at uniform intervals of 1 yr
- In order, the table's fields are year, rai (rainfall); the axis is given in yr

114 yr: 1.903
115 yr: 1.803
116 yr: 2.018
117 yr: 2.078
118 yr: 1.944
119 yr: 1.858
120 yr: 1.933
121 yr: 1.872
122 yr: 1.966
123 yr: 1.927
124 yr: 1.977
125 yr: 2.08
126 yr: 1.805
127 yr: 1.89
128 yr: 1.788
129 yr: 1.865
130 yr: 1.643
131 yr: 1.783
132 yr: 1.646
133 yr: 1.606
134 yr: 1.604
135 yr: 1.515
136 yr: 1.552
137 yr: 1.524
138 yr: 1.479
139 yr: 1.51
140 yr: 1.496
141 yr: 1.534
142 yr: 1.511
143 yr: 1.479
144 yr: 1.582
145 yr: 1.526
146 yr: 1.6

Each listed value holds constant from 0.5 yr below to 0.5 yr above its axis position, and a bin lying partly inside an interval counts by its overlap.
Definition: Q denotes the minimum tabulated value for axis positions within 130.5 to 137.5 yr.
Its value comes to 1.515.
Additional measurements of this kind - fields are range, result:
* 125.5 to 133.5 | 1.606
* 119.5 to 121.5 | 1.872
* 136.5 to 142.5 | 1.479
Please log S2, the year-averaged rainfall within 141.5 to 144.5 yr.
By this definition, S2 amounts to 1.52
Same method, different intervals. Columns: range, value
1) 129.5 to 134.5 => 1.66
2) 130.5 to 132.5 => 1.71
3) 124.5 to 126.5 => 1.94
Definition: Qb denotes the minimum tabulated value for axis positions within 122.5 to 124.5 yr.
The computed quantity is 1.927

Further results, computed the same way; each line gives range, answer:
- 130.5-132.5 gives 1.646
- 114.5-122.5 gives 1.803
